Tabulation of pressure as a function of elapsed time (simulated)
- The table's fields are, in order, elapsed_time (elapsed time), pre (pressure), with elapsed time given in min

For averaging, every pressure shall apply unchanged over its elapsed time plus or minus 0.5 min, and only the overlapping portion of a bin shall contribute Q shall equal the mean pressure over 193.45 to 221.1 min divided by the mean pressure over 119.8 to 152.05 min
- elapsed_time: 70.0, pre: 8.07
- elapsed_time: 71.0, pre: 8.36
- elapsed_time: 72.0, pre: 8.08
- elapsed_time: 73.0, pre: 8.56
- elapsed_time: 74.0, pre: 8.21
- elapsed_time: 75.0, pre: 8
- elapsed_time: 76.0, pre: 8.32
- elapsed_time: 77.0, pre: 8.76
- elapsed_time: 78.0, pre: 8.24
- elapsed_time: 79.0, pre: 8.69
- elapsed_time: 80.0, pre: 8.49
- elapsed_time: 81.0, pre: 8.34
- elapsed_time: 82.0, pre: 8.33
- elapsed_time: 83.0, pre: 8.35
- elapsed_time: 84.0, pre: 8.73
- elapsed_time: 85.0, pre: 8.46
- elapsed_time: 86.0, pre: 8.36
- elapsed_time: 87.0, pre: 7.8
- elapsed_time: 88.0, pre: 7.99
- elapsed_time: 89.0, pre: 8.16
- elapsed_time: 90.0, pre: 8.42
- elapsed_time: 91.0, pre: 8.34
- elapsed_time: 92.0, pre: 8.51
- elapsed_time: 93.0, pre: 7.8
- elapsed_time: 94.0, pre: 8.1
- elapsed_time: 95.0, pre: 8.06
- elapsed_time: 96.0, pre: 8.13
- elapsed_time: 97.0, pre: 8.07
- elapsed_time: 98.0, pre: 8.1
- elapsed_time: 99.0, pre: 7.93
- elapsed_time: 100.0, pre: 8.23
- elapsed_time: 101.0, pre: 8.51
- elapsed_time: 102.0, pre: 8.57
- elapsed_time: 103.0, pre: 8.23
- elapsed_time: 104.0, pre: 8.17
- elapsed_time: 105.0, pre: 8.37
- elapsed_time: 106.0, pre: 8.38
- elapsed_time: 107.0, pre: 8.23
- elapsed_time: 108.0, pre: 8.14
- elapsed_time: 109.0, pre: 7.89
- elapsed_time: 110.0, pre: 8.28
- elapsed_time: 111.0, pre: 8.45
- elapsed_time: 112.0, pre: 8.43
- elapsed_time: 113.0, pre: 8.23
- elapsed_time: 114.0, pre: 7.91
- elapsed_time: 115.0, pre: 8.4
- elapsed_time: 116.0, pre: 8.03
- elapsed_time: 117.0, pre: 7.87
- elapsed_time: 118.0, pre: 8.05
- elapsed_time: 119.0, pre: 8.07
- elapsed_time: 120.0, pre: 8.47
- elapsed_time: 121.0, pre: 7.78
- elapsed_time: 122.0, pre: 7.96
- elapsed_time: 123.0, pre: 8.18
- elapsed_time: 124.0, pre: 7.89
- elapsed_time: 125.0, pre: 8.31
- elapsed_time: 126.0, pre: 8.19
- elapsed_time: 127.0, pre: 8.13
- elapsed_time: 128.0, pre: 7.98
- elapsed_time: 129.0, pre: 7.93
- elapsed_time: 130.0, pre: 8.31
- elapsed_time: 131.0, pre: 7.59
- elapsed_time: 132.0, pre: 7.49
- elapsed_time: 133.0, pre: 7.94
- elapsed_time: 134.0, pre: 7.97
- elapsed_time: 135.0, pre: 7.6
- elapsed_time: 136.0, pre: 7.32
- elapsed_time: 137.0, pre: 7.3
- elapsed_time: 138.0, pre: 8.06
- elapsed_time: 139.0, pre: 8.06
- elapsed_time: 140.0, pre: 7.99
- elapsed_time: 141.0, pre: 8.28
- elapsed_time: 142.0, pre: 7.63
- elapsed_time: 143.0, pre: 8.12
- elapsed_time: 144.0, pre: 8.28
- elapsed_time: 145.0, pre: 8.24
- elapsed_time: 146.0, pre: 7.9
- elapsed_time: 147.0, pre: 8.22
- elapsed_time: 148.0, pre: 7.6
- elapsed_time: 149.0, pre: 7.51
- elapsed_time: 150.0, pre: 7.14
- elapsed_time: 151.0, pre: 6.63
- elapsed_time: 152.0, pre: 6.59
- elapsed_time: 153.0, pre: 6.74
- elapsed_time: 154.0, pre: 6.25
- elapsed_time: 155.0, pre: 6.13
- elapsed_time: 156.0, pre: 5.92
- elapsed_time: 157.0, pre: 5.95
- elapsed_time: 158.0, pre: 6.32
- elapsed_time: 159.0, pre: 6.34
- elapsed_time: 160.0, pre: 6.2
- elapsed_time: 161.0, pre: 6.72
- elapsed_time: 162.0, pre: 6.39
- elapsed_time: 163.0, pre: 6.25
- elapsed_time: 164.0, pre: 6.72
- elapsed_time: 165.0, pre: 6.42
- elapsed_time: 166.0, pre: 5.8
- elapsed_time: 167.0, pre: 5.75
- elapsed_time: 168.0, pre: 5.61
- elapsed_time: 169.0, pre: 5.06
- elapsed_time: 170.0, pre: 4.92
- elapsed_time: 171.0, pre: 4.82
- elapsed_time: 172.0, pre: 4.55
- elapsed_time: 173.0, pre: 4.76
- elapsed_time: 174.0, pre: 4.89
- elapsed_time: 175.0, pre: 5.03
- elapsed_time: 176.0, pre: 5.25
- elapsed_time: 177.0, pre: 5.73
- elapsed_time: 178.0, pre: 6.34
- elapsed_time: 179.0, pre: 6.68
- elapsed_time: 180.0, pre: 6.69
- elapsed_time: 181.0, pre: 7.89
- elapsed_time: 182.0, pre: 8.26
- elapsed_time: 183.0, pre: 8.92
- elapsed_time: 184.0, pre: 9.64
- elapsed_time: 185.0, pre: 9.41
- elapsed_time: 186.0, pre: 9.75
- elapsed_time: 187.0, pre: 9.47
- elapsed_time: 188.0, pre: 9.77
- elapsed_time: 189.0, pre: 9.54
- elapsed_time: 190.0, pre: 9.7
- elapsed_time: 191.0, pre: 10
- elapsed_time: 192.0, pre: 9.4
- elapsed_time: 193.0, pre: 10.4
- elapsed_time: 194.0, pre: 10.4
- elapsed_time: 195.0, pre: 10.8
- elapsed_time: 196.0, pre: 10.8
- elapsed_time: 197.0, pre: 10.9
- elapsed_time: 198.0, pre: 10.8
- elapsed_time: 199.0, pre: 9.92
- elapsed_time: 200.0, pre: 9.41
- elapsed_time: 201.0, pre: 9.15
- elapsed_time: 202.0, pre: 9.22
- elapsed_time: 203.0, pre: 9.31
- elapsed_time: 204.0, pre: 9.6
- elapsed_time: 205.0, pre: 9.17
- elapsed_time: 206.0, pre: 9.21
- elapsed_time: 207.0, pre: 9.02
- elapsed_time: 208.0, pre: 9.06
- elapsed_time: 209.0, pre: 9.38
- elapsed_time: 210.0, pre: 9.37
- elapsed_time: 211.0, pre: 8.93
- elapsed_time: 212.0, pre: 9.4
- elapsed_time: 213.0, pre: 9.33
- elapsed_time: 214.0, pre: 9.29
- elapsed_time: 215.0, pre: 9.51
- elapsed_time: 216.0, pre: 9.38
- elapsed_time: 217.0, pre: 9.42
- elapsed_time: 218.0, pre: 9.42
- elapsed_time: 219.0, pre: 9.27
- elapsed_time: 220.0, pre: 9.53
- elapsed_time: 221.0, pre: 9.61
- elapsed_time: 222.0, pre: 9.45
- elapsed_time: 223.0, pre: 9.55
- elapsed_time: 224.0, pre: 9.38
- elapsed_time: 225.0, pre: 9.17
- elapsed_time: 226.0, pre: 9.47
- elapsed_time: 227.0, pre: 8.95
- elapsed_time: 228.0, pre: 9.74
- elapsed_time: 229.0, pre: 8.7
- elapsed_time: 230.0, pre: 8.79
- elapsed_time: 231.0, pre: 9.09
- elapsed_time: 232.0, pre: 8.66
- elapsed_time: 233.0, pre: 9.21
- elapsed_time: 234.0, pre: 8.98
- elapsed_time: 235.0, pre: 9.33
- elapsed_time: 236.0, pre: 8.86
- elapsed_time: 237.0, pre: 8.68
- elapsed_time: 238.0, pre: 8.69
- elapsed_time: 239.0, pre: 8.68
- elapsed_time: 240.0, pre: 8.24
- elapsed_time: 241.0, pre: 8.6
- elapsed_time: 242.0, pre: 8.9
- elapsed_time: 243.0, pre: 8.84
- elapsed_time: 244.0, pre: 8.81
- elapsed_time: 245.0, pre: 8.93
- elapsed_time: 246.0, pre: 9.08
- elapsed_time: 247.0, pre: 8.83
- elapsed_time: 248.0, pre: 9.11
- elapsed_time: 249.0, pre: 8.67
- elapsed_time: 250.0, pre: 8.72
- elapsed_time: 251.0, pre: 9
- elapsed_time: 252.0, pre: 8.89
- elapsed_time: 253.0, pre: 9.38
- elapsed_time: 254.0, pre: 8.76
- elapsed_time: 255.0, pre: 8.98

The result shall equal 1.2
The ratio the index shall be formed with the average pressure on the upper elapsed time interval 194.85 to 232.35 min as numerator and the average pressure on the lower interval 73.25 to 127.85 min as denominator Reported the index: 1.15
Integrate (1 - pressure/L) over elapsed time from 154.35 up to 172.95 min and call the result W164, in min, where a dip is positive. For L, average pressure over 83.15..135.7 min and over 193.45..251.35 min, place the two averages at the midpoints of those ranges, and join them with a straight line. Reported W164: 6.0 min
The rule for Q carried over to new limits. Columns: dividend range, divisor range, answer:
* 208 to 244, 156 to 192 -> 1.32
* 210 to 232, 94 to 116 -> 1.13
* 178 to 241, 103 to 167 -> 1.22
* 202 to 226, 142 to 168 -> 1.37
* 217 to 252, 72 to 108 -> 1.09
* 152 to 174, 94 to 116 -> 0.72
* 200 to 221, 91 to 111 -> 1.13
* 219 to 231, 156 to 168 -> 1.49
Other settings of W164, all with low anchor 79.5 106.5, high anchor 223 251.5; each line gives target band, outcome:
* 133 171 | 7.3 min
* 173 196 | 1.0 min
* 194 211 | -1.8 min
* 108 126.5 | 0.5 min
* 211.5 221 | -0.6 min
